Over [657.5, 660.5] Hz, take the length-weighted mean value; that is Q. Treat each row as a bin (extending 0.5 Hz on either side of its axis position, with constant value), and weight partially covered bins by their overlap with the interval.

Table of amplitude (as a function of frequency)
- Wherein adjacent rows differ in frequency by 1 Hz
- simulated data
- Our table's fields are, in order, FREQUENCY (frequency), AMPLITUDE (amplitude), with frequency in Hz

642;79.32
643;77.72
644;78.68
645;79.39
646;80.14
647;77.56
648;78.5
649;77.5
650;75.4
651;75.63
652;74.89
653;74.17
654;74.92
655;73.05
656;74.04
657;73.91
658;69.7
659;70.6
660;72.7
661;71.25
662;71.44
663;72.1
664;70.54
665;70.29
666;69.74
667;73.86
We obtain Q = 71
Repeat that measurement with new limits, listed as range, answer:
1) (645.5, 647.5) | 78.8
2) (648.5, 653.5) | 75.5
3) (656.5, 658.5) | 71.8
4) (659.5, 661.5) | 72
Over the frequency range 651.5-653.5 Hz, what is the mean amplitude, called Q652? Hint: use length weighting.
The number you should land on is 74.5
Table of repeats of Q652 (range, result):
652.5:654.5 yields 74.5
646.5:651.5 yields 76.9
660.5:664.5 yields 71.3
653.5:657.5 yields 74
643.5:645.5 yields 79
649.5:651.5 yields 75.5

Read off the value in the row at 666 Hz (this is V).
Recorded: 69.74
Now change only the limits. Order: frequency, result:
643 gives 77.72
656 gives 74.04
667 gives 73.86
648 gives 78.5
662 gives 71.44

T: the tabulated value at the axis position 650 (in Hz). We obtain 75.4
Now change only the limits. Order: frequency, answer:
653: 74.17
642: 79.32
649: 77.5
